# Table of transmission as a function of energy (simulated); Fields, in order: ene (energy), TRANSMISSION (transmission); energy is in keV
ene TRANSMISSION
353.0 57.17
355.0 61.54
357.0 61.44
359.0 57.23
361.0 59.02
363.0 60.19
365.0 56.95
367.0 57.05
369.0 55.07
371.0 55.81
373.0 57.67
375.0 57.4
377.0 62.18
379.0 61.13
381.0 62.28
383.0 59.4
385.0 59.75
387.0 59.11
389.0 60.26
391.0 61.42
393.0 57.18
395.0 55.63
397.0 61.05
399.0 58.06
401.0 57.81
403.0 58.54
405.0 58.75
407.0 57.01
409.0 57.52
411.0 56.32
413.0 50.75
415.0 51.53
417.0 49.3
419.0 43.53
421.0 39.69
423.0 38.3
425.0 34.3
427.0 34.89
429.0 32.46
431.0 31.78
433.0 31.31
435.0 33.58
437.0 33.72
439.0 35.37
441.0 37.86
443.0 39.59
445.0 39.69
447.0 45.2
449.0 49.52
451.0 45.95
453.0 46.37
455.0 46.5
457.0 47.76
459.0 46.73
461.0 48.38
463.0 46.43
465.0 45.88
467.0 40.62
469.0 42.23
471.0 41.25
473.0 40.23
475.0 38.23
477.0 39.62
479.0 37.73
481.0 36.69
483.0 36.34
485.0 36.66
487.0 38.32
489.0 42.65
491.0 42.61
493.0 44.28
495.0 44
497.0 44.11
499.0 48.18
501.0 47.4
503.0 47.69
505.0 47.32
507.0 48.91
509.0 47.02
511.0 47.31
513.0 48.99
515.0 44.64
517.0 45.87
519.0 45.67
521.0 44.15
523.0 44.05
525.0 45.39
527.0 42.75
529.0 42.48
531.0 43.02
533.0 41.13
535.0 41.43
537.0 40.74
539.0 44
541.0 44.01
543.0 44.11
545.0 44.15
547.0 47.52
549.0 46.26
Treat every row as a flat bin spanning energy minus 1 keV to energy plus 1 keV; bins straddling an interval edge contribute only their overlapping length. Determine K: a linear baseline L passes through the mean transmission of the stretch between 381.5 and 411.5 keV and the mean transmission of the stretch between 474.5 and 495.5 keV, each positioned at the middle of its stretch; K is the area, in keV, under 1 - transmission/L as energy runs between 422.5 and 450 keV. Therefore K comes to 7.1 keV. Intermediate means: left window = 58.6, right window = 39.7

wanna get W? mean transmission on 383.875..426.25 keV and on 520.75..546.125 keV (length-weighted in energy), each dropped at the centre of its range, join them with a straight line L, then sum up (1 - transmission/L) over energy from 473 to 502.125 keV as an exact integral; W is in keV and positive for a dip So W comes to 3.5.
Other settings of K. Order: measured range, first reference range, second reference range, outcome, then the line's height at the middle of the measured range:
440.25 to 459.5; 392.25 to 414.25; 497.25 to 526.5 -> 2.9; 52.5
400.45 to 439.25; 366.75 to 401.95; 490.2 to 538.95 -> 7.7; 55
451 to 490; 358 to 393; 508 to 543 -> 5.9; 49.6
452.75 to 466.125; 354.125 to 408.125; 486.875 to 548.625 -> 1.0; 50.8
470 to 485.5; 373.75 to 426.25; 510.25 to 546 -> 3.2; 48.3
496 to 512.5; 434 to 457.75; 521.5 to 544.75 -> -1.8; 42.6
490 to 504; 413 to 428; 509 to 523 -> -0.1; 45.3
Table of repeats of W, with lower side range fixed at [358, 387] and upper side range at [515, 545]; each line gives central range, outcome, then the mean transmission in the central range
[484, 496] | 1.5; 41.4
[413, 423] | 1.6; 45.7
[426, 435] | 3.5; 32.7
